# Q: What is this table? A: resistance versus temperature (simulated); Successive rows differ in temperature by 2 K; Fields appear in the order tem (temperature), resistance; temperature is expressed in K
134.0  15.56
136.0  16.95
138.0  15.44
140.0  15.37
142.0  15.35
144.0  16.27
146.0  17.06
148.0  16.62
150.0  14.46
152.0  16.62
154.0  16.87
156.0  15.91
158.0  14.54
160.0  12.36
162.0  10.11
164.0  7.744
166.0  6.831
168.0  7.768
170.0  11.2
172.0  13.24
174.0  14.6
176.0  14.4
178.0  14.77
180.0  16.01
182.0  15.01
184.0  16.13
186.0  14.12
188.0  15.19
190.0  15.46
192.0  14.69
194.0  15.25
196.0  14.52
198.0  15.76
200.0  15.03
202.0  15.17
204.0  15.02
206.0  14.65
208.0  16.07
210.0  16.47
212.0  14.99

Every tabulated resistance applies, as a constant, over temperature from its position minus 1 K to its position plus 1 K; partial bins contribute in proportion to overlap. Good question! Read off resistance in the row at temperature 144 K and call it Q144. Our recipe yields 16.27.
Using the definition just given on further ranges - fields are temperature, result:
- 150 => 14.46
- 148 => 16.62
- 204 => 15.02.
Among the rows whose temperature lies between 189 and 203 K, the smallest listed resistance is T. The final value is 14.52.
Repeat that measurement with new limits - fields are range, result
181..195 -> 14.12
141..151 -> 14.46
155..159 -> 14.54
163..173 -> 6.831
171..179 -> 13.24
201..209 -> 14.65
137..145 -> 15.35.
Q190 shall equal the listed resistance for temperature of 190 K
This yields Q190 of 15.46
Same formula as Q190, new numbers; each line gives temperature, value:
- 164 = 7.744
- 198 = 15.76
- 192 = 14.69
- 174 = 14.6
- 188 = 15.19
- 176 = 14.4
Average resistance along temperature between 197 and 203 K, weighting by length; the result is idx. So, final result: 15.3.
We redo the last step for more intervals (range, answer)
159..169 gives 8.96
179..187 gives 15.3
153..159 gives 15.8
